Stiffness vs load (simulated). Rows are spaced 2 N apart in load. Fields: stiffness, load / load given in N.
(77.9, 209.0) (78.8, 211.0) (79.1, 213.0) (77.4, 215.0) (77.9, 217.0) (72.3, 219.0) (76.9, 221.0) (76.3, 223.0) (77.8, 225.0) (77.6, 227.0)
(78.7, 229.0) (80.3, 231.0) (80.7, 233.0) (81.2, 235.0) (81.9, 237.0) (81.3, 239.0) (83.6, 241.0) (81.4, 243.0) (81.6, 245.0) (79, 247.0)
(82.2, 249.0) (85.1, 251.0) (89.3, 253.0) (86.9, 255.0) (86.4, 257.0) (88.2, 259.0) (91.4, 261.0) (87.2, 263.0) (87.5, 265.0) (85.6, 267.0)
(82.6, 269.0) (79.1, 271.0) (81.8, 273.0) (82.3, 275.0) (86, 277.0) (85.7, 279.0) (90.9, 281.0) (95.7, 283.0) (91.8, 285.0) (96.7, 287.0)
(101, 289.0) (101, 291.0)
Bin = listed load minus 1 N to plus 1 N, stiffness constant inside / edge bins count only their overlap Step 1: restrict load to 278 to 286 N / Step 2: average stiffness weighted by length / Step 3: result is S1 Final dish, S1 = 91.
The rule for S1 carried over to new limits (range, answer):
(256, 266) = 88.1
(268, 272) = 80.8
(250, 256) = 87.1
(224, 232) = 78.6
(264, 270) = 85.2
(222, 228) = 77.2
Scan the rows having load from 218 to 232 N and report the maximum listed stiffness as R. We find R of 80.3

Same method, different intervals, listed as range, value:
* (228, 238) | 81.9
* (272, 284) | 95.7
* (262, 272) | 87.5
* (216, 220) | 77.9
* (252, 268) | 91.4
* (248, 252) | 85.1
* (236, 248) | 83.6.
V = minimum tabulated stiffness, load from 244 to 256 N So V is 79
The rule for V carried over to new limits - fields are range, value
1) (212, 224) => 72.3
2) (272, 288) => 81.8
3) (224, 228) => 77.6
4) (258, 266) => 87.2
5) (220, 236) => 76.3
